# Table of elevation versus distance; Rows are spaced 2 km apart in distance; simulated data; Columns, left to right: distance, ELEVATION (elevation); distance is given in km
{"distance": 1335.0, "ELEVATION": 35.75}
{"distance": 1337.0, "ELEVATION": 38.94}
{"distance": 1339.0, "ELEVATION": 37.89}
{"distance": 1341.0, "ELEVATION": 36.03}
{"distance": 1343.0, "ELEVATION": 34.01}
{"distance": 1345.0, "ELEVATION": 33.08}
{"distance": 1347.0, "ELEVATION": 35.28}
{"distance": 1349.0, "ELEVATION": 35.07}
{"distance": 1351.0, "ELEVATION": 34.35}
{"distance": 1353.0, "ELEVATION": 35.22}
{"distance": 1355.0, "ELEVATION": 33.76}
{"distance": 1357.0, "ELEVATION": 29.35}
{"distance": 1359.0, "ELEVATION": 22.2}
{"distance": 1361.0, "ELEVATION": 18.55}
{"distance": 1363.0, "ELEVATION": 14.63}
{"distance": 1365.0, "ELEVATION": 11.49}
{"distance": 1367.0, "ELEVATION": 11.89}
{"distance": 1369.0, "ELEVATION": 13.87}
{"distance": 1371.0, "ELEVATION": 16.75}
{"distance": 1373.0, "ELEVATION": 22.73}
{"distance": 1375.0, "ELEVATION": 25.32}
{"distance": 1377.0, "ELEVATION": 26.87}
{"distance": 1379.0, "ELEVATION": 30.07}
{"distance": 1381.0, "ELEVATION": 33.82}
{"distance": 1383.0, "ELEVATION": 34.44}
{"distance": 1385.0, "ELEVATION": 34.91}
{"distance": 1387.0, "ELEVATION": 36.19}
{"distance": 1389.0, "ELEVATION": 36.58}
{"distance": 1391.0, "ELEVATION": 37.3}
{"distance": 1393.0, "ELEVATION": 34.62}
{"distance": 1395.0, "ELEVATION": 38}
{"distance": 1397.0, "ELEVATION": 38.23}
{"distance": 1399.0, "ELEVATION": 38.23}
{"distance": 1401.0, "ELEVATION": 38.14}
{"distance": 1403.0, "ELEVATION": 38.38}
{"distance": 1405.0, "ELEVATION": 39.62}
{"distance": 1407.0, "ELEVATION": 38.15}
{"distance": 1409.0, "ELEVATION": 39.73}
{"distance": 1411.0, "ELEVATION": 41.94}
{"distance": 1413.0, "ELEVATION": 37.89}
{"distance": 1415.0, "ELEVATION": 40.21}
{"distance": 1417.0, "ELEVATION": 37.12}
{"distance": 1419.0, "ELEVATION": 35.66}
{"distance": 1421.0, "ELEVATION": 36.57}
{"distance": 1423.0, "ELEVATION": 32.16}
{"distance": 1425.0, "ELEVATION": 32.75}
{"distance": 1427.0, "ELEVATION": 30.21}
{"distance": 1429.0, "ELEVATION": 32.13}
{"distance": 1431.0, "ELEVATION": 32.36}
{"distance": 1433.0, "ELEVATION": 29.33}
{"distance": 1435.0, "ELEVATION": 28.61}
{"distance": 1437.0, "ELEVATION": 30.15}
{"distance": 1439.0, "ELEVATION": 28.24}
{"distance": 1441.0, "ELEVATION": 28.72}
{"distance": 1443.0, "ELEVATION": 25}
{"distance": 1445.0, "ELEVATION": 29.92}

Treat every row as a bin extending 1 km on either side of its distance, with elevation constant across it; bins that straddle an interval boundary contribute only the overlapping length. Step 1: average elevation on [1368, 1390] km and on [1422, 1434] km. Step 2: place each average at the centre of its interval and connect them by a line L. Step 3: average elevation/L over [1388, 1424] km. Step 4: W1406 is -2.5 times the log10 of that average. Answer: -0.246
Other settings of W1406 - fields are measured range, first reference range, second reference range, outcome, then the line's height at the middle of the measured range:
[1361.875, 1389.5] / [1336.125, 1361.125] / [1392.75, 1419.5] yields 0.403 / 35.6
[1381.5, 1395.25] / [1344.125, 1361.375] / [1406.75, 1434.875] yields -0.080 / 33.3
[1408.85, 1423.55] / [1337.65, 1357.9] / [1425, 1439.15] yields -0.205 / 31.2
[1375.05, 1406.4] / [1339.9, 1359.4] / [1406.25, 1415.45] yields 0.064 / 37.5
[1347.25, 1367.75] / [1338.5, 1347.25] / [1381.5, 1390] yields 0.363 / 35.2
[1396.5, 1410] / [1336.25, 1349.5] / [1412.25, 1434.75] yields -0.126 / 34.4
